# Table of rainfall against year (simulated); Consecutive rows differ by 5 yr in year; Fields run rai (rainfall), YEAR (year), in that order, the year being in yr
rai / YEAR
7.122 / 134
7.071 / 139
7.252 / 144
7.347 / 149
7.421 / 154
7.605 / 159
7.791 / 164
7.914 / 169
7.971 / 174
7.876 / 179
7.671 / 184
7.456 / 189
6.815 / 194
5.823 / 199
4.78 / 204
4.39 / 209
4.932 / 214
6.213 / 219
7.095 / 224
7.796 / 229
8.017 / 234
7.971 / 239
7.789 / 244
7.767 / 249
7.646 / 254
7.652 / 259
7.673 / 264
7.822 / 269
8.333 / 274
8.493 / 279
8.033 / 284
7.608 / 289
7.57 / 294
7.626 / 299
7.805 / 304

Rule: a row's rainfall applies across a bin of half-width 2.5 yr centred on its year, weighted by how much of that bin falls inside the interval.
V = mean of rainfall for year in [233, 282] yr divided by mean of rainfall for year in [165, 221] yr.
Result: 1.2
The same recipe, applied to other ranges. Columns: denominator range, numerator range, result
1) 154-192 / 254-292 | 1.03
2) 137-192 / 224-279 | 1.03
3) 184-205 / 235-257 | 1.20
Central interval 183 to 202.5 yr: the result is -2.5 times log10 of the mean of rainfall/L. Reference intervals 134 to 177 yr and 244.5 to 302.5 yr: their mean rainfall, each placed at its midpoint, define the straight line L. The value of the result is 0.13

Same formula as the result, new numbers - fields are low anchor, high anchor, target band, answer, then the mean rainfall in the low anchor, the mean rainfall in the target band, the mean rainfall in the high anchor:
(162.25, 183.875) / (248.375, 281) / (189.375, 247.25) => 0.20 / 7.87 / 6.56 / 7.91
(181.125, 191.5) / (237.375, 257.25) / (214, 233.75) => 0.12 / 7.57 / 6.88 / 7.78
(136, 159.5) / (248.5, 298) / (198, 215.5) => 0.47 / 7.31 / 4.91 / 7.86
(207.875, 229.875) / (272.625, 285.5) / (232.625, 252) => -0.14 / 6.06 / 7.87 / 8.3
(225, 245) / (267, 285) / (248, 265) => 0.05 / 7.84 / 7.68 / 8.19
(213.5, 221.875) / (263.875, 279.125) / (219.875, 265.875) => -0.12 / 5.79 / 7.66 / 8.08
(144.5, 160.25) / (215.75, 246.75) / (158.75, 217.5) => 0.11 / 7.42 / 6.71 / 7.42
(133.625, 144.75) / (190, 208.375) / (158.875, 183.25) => -0.22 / 7.14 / 7.84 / 5.8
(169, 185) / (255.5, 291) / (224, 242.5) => 0.01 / 7.87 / 7.81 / 7.94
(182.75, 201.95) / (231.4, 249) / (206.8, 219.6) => 0.40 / 6.84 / 5.04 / 7.9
